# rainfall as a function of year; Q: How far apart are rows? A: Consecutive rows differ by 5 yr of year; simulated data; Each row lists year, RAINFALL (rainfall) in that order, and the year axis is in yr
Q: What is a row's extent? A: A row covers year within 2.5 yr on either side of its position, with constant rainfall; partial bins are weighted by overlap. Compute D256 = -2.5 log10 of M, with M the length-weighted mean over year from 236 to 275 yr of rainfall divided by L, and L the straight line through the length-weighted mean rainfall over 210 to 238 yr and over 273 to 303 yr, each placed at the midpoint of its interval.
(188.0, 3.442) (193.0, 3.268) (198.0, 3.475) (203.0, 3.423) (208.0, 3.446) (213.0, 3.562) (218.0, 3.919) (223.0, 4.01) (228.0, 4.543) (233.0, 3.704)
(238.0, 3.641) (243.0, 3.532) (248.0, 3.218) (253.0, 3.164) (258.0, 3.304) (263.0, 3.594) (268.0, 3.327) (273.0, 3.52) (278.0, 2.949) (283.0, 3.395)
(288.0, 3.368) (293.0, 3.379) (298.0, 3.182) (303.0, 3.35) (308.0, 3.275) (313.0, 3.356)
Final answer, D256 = 0.059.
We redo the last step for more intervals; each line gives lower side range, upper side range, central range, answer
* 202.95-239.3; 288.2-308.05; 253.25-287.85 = 0.05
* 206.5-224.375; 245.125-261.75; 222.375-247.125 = -0.10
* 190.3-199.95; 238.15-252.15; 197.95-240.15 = -0.12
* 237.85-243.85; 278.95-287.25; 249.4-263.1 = 0.06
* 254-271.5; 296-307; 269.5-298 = 0.01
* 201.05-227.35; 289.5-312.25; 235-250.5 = 0.04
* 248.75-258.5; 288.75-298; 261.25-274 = -0.07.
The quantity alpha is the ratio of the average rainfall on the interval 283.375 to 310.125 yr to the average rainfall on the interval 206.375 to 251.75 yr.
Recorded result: 0.89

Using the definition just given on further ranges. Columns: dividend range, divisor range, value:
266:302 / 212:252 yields 0.88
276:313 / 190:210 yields 0.96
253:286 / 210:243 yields 0.86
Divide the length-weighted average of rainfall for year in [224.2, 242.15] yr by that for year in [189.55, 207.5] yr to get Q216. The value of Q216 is 1.16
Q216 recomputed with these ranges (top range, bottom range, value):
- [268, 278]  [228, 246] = 0.89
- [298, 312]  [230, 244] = 0.90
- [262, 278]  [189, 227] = 0.94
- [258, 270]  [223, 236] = 0.84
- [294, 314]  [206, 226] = 0.88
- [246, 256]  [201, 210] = 0.93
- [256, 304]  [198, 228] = 0.90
